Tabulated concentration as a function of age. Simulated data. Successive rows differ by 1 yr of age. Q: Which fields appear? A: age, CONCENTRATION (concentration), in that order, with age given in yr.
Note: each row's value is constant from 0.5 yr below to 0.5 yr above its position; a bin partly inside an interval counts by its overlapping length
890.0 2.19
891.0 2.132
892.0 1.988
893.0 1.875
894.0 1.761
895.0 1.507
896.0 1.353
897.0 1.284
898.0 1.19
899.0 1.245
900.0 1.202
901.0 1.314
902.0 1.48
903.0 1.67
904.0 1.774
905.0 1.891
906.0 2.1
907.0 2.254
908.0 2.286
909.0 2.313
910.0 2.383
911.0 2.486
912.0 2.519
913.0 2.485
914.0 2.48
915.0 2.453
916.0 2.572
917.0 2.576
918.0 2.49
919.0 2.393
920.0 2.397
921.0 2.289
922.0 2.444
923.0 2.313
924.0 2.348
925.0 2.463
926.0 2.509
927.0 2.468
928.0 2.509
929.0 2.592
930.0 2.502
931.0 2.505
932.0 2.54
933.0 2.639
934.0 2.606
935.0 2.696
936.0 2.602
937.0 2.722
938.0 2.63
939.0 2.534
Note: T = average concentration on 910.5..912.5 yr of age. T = 2.5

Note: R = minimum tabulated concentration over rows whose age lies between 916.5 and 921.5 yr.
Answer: 2.289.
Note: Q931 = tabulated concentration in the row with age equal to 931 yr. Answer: 2.505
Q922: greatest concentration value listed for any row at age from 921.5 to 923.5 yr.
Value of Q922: 2.444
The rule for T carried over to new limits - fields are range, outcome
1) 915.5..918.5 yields 2.55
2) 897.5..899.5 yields 1.22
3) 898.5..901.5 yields 1.25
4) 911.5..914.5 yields 2.49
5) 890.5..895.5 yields 1.85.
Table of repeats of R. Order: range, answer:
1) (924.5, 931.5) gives 2.463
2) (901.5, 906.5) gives 1.48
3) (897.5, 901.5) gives 1.19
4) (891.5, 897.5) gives 1.284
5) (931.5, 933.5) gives 2.54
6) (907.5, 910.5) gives 2.286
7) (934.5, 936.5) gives 2.602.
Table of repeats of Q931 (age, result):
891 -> 2.132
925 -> 2.463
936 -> 2.602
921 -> 2.289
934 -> 2.606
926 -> 2.509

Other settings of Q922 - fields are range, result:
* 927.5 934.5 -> 2.639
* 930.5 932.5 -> 2.54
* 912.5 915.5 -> 2.485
